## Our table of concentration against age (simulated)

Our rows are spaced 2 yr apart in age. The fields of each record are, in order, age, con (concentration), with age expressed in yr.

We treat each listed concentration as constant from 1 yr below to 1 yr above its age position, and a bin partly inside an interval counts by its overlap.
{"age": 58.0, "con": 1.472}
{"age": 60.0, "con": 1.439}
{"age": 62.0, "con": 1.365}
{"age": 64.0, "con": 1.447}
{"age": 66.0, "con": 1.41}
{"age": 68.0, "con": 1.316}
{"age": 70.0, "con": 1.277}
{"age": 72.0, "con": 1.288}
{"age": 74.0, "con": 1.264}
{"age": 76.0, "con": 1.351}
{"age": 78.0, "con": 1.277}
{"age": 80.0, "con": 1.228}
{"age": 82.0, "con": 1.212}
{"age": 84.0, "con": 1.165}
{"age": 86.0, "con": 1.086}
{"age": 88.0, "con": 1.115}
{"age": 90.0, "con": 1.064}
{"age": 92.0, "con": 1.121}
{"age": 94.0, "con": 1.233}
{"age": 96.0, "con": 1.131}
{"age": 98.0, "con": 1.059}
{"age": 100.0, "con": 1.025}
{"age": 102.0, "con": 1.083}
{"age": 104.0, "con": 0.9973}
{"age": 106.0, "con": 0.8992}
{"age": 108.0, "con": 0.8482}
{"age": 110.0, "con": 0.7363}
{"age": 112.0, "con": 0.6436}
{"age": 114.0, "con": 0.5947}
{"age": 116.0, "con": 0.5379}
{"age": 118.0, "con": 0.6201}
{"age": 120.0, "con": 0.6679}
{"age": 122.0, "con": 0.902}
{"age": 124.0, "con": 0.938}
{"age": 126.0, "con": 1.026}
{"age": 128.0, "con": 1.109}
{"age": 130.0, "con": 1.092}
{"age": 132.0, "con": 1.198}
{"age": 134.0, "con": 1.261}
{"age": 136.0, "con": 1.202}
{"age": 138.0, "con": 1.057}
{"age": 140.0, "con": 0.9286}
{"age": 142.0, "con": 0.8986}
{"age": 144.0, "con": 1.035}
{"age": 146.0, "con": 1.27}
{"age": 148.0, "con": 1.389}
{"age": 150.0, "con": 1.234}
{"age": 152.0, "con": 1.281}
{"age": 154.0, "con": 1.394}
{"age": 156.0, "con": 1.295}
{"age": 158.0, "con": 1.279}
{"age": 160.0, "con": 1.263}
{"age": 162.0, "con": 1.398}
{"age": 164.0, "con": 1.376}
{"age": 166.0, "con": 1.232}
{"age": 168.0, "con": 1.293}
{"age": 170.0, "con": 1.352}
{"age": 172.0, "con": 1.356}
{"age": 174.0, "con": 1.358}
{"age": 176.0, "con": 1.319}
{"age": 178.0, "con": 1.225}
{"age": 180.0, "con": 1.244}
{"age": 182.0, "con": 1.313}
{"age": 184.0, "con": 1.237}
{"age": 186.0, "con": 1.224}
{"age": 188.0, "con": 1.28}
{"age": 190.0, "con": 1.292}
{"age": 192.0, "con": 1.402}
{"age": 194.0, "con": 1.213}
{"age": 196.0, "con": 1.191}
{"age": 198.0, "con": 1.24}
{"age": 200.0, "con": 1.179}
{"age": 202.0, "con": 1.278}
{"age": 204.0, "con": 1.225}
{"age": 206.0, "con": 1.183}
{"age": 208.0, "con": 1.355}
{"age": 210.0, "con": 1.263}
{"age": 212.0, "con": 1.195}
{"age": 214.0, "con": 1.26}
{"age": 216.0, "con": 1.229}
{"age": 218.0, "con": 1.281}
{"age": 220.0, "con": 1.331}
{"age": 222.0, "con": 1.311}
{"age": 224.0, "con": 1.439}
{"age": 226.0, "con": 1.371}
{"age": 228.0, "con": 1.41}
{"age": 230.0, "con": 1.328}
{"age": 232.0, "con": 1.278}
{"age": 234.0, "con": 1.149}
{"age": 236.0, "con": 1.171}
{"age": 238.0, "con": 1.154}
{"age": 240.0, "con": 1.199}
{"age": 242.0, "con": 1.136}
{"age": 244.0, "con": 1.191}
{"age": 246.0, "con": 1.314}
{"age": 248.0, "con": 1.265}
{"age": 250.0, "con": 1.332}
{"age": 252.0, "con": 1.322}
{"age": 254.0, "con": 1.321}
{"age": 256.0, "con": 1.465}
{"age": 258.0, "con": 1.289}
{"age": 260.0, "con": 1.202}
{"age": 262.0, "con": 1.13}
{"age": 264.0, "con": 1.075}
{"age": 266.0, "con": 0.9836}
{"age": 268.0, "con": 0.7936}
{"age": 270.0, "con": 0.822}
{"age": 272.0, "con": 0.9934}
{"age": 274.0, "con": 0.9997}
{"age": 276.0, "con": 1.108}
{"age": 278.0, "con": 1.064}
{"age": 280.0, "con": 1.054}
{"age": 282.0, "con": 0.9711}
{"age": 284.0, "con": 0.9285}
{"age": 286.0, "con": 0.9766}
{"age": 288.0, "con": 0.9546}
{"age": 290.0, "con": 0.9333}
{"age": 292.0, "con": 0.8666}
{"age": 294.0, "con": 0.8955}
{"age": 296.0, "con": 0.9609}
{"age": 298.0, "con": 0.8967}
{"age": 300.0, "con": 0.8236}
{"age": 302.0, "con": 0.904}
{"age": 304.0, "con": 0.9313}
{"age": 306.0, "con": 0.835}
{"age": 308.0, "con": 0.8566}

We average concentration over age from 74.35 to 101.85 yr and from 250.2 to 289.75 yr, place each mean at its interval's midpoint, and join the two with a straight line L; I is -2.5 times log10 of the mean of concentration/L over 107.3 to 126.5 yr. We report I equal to 0.471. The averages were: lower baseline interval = 1.16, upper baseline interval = 1.08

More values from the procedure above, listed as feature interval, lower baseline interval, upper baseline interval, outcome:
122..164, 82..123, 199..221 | -0.117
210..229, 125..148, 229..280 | -0.146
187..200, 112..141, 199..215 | -0.065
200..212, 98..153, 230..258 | -0.071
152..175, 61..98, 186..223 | -0.061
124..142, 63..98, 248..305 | 0.087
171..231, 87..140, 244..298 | -0.242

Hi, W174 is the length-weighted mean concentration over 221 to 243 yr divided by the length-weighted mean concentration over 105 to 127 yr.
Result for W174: 1.7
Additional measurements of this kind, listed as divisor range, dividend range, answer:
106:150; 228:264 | 1.31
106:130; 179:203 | 1.57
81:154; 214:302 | 1.11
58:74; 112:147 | 0.70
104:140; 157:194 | 1.44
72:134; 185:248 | 1.24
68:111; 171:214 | 1.13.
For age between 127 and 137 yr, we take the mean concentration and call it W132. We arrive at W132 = 1.17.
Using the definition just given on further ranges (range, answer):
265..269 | 0.889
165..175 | 1.32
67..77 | 1.3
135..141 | 1.06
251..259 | 1.35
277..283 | 1.03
